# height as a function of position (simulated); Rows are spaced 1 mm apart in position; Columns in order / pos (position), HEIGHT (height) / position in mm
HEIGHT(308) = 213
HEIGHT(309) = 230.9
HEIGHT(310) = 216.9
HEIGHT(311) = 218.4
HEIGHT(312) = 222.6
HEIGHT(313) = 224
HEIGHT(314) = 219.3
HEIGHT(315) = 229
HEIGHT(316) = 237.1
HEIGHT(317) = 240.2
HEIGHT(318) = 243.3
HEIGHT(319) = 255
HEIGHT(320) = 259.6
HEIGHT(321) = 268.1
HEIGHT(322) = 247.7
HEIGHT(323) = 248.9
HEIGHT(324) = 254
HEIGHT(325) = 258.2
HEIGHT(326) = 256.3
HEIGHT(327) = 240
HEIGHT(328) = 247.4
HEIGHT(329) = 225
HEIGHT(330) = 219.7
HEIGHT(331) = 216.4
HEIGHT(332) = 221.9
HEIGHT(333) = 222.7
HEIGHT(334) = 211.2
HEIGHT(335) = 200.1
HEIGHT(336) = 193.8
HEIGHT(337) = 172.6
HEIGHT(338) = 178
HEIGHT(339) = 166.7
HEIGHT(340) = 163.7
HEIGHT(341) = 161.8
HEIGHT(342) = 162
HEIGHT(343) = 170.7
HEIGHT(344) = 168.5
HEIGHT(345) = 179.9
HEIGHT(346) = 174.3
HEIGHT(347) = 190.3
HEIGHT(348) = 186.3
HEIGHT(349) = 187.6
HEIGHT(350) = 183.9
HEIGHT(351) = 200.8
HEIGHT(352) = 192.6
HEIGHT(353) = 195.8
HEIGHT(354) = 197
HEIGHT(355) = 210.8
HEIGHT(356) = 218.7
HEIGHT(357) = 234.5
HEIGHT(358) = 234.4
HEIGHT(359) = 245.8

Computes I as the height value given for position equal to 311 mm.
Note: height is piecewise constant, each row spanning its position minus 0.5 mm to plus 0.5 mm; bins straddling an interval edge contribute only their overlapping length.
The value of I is 218.4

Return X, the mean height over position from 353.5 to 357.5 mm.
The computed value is 215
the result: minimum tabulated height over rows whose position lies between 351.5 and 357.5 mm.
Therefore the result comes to 192.6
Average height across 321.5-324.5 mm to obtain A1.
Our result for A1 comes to 250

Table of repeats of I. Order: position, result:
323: 248.9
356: 218.7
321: 268.1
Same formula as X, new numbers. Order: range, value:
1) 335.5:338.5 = 181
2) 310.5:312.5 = 220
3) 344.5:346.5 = 177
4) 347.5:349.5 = 187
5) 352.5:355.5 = 201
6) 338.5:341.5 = 164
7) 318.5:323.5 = 256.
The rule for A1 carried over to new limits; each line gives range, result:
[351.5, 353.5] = 194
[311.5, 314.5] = 222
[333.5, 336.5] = 202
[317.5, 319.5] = 249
